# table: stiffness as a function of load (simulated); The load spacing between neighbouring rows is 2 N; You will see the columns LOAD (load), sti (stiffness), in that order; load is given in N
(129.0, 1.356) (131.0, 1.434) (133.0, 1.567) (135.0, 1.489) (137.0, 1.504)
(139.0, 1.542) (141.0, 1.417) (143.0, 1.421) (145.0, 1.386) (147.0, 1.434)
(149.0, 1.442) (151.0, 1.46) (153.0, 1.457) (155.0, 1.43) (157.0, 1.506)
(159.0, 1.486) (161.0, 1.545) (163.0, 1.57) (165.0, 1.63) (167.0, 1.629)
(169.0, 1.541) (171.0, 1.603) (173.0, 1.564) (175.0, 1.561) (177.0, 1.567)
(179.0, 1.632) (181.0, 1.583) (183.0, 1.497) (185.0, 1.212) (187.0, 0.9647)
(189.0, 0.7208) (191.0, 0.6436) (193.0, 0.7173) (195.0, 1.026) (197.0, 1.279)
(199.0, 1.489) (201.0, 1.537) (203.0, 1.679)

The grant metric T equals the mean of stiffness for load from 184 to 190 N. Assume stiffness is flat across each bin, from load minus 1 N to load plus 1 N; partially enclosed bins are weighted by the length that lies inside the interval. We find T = 0.966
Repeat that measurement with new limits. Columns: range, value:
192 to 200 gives 1.13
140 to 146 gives 1.41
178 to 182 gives 1.61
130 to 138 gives 1.5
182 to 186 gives 1.35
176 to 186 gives 1.5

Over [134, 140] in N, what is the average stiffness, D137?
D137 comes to 1.51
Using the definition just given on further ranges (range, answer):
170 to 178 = 1.57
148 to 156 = 1.45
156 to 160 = 1.5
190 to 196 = 0.796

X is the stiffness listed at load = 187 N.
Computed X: 0.9647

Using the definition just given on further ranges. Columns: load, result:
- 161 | 1.545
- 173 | 1.564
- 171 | 1.603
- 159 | 1.486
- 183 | 1.497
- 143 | 1.421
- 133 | 1.567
